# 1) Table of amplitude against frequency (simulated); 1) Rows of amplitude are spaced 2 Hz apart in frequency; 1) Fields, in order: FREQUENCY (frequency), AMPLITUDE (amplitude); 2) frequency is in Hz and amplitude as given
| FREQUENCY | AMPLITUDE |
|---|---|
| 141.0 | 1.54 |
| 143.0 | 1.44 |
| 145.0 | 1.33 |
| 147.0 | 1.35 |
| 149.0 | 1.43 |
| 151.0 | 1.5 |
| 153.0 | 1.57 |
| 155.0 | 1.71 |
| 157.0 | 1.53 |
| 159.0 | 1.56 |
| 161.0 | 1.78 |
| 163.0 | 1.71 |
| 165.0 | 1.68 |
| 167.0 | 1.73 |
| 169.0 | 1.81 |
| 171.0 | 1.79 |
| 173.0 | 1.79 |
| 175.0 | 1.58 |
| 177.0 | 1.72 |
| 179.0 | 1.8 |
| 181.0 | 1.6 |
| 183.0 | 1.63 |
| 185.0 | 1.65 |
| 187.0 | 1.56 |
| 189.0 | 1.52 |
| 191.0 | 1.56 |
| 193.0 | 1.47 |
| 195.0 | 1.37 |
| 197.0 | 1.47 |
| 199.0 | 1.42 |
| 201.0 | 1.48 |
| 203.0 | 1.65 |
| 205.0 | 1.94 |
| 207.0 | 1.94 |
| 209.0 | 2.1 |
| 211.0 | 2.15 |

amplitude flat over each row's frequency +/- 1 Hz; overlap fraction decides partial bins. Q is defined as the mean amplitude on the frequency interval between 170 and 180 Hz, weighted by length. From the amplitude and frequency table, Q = 1.74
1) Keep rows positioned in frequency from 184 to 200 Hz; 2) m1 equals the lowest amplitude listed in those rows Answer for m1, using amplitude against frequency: 1.37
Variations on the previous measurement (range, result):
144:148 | 1.33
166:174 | 1.73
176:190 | 1.52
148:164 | 1.43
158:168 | 1.56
